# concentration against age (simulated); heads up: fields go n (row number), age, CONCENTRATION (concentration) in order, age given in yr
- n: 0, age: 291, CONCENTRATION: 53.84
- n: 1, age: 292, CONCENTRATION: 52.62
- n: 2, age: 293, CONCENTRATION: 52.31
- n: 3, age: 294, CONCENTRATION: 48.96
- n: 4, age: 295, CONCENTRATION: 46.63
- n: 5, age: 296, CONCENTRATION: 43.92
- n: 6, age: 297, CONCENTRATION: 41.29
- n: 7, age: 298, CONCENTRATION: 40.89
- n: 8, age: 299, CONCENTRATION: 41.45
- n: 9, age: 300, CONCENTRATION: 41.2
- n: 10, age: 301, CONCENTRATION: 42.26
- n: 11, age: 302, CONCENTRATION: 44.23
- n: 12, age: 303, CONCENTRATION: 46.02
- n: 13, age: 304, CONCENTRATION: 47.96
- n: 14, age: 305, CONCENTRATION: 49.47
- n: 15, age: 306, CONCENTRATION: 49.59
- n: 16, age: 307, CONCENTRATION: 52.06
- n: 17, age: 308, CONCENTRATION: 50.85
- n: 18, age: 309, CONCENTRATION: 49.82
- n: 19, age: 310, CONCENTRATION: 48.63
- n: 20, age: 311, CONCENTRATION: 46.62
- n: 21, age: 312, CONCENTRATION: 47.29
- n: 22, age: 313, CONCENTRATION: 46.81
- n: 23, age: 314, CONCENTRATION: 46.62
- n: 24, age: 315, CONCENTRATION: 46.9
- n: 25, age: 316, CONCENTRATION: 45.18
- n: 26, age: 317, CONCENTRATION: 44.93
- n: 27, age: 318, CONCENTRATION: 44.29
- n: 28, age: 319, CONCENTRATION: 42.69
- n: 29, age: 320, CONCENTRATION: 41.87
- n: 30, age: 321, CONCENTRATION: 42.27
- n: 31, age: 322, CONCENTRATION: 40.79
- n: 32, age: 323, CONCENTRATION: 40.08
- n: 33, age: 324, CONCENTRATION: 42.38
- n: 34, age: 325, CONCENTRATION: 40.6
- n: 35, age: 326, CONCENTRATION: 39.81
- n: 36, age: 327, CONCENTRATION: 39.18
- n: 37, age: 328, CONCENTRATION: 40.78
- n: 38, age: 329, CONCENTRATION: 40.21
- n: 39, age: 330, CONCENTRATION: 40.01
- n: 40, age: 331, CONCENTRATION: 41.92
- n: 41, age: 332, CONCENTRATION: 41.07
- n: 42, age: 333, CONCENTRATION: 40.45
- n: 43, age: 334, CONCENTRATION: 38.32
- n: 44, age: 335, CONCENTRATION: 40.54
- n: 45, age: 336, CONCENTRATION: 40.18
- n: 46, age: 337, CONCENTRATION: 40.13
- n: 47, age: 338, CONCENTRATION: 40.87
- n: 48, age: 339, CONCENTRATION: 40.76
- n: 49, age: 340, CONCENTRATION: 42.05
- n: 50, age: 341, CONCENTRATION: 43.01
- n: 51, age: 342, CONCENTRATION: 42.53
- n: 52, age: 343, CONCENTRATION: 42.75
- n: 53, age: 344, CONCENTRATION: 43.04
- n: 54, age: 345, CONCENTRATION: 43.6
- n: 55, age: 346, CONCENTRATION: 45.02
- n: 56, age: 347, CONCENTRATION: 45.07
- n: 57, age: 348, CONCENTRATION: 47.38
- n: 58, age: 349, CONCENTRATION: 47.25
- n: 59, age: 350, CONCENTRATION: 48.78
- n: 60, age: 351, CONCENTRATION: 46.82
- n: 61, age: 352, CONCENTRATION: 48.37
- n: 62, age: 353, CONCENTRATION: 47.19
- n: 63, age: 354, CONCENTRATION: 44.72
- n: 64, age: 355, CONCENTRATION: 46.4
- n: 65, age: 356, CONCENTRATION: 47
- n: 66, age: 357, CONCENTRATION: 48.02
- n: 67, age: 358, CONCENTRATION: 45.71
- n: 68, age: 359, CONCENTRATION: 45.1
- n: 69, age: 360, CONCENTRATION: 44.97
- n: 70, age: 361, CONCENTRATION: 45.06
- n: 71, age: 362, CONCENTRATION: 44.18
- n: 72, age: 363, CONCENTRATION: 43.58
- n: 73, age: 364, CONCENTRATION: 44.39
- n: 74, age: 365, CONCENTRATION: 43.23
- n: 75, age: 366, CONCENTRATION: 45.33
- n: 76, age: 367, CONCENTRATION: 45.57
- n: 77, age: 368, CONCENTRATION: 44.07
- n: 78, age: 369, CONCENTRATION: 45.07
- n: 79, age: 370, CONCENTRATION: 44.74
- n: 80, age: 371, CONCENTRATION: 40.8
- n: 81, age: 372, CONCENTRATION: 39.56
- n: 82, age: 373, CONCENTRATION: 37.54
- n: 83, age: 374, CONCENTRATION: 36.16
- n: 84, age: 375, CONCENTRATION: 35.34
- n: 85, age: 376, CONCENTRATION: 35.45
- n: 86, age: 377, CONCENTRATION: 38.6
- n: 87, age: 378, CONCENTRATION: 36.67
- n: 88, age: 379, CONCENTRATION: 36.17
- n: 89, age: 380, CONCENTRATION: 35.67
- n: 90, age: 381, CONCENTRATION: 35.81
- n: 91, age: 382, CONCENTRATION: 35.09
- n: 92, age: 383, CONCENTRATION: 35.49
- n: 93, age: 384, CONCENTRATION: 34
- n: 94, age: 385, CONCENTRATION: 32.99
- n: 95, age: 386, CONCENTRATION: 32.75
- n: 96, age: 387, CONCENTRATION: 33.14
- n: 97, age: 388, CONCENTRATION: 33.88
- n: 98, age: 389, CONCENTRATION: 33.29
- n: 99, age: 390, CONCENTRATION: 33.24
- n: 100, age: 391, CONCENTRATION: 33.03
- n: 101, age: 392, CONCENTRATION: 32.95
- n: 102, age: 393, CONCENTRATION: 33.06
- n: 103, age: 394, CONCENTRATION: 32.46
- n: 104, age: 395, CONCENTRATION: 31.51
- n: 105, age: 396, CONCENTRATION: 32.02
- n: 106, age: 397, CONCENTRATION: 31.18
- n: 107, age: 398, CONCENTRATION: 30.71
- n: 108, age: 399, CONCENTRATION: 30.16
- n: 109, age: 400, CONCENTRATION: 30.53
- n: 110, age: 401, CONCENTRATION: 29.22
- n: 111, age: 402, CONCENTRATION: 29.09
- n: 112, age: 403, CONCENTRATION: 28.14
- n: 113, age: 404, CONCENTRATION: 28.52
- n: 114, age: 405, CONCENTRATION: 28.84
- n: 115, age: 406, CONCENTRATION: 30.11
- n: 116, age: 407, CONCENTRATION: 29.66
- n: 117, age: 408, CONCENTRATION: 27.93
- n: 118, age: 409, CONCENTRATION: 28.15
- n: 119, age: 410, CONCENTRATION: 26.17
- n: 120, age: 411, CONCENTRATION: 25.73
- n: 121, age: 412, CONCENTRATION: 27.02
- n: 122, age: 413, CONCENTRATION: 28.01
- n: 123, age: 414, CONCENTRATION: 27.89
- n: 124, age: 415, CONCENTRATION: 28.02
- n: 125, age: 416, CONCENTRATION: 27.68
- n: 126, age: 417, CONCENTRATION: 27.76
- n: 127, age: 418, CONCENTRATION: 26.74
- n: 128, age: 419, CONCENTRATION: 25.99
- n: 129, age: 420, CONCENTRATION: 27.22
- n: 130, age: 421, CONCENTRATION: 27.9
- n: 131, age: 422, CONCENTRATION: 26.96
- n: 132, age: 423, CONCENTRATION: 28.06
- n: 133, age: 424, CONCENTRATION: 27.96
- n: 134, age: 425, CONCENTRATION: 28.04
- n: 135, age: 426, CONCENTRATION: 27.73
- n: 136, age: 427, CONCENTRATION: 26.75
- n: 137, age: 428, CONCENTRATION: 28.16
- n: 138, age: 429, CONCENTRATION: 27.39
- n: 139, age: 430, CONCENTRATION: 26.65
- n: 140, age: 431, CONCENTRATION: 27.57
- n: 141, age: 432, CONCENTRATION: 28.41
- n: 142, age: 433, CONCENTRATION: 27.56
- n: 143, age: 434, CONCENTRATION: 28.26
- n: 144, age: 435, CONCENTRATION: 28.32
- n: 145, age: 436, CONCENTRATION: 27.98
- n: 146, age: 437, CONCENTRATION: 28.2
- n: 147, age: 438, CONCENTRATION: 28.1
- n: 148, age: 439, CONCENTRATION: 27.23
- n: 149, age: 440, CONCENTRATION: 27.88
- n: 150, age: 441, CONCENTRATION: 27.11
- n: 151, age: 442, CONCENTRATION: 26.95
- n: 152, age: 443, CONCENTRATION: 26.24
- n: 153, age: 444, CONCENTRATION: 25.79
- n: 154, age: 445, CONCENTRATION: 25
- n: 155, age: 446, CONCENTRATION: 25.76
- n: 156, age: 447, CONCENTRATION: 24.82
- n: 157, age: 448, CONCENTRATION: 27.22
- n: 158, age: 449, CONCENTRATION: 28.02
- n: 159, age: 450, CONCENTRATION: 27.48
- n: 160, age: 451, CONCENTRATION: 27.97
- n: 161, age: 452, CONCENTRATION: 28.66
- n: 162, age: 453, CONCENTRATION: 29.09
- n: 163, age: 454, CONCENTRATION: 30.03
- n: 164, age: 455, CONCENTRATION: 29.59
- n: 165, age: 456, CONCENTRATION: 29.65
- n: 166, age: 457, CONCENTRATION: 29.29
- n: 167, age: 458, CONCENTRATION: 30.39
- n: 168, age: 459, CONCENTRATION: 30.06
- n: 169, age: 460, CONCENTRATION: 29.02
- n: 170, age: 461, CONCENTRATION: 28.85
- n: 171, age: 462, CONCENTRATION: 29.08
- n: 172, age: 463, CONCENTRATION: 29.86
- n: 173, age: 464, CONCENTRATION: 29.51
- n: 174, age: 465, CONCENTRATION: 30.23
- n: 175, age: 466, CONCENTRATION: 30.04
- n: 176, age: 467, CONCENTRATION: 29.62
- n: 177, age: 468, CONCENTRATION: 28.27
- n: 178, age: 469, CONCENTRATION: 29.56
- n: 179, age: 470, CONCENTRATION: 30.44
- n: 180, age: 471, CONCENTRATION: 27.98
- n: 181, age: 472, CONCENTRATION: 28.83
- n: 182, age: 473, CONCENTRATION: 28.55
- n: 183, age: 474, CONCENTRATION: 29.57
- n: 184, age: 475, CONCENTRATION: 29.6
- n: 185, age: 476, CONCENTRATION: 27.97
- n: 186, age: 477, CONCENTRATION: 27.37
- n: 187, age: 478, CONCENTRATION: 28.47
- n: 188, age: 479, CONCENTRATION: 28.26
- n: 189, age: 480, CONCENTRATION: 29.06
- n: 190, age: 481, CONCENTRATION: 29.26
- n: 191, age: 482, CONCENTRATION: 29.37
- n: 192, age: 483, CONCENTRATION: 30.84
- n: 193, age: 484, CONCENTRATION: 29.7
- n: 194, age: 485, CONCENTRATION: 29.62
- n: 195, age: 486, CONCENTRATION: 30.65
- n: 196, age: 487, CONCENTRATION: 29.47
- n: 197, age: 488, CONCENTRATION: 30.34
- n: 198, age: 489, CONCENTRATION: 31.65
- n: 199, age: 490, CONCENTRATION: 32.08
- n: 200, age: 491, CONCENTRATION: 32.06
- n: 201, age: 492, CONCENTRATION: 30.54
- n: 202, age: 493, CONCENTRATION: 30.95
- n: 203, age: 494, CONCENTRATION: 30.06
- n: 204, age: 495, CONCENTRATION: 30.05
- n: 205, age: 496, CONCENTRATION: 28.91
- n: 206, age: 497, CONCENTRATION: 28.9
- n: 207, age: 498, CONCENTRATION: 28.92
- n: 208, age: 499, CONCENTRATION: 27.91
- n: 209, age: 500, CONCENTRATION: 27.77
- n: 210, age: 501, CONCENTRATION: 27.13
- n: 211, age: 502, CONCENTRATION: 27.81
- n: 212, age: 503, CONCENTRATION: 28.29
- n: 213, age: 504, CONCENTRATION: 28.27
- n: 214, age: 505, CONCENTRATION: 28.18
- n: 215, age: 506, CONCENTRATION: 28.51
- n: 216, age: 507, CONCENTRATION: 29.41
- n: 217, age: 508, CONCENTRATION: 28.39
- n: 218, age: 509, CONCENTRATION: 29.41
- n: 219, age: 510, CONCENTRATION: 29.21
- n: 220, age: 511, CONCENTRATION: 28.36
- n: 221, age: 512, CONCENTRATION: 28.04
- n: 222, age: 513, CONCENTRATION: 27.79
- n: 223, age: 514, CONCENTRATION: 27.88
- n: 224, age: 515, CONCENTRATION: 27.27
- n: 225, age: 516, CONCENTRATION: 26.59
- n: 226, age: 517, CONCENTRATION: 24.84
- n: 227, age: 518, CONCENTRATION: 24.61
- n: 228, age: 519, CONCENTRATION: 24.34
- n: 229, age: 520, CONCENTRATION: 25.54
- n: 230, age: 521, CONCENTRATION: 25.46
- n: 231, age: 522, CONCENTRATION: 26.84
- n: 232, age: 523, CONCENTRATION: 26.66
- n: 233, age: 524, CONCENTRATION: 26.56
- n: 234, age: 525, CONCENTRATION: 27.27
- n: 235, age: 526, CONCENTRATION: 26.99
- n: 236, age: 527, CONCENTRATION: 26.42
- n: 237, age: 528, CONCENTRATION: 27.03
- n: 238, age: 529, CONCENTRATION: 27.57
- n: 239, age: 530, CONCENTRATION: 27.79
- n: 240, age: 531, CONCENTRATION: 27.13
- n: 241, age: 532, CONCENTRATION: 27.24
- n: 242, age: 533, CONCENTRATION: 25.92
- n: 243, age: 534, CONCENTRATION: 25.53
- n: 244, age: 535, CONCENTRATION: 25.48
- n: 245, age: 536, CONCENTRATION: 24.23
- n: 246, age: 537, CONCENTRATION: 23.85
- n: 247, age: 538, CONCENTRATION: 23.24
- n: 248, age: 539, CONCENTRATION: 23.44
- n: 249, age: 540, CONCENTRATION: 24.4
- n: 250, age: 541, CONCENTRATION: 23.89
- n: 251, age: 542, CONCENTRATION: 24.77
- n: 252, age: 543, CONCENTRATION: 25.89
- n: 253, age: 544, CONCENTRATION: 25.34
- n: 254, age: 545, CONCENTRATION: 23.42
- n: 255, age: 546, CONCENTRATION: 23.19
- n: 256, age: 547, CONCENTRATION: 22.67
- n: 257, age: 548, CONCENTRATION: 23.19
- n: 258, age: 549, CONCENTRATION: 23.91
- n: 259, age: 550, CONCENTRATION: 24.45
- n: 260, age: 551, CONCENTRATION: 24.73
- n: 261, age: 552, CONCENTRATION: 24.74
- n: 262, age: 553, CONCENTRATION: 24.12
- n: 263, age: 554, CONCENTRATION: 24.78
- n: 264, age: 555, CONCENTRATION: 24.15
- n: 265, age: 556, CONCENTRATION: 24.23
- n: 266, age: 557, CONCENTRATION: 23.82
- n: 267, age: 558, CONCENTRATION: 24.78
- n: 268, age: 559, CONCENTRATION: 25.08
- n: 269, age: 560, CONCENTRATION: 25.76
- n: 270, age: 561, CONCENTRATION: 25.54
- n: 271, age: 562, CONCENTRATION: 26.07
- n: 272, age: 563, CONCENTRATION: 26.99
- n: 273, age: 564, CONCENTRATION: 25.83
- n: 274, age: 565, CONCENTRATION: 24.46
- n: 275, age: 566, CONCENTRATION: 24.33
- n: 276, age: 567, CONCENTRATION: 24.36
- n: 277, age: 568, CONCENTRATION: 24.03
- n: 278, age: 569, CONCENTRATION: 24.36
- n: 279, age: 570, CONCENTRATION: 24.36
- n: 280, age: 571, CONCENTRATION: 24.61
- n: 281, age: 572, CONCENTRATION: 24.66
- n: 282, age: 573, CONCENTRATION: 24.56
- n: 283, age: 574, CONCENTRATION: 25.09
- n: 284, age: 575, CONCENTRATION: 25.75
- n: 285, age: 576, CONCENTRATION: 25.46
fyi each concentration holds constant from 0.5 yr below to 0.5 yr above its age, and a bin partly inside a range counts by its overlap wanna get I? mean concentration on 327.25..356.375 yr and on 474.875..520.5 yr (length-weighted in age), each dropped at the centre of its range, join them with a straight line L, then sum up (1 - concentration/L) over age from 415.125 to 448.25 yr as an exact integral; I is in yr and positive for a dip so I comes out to 7.2 yr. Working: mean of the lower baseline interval 43.3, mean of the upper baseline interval 28.7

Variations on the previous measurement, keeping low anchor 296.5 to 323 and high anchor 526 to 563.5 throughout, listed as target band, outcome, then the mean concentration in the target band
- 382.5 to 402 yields 3.0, 32.3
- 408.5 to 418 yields 2.4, 27.3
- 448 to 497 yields 2.7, 29.5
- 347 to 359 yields -1.5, 46.9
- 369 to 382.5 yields 0.6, 37.8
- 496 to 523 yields 0.5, 27.5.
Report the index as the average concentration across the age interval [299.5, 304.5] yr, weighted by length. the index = 44.3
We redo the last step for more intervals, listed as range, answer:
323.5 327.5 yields 40.5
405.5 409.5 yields 29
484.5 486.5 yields 30.1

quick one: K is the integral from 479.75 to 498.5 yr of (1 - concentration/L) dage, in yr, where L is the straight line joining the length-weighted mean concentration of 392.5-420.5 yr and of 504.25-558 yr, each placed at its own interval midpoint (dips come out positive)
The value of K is -2.3 yr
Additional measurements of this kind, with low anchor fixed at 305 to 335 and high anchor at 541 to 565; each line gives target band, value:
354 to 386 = -0.8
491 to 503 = 0.1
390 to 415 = 5.0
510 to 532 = 0.4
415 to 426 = 2.5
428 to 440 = 2.3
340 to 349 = -0.5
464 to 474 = 0.7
